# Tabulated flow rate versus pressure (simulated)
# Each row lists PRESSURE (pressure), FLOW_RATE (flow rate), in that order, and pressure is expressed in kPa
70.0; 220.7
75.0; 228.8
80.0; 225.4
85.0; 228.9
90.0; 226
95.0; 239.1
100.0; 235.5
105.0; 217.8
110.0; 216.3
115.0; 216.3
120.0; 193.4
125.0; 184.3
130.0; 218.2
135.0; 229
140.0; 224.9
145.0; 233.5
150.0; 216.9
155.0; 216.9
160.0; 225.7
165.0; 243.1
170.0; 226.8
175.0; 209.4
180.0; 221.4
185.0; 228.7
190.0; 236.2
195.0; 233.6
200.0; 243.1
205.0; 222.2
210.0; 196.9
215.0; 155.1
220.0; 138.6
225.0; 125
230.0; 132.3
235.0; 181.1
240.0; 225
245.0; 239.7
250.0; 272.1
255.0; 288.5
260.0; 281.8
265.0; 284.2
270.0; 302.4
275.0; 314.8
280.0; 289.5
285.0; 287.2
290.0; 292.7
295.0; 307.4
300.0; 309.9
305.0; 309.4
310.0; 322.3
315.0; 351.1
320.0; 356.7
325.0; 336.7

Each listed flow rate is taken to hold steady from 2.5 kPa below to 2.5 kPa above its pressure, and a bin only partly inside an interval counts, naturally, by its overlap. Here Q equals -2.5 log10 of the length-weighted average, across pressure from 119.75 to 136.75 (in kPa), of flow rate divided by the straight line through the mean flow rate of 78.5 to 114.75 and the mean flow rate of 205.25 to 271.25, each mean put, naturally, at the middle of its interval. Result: 0.09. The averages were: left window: 226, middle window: 207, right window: 216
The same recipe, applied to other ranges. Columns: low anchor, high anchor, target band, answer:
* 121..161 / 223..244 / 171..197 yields -0.15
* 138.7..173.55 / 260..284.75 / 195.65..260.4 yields 0.29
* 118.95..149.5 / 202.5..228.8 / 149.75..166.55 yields -0.13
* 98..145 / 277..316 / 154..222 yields 0.16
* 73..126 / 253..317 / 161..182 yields 0.12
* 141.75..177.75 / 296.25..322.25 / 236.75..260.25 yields 0.12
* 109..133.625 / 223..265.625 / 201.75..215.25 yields 0.10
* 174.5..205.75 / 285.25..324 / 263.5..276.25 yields -0.03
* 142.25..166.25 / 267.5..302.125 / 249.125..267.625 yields 0.01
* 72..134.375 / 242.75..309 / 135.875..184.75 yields 0.09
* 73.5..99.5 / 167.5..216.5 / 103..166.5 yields 0.03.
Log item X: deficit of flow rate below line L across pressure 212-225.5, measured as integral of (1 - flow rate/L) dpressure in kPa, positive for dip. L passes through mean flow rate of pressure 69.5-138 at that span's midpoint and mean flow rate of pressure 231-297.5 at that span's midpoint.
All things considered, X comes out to 5.9 kPa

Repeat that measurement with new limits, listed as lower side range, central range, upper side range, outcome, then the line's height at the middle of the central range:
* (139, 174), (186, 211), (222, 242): -4.8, 191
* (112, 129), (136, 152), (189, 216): -1.6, 205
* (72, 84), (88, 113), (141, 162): -0.1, 226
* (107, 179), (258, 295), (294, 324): 1.4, 306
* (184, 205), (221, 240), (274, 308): 7.6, 259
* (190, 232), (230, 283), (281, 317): -2.2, 249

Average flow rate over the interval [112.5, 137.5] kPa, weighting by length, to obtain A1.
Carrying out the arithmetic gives 208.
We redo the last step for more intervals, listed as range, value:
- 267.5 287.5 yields 298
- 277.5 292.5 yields 290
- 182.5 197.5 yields 233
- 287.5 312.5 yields 308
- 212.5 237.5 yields 146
